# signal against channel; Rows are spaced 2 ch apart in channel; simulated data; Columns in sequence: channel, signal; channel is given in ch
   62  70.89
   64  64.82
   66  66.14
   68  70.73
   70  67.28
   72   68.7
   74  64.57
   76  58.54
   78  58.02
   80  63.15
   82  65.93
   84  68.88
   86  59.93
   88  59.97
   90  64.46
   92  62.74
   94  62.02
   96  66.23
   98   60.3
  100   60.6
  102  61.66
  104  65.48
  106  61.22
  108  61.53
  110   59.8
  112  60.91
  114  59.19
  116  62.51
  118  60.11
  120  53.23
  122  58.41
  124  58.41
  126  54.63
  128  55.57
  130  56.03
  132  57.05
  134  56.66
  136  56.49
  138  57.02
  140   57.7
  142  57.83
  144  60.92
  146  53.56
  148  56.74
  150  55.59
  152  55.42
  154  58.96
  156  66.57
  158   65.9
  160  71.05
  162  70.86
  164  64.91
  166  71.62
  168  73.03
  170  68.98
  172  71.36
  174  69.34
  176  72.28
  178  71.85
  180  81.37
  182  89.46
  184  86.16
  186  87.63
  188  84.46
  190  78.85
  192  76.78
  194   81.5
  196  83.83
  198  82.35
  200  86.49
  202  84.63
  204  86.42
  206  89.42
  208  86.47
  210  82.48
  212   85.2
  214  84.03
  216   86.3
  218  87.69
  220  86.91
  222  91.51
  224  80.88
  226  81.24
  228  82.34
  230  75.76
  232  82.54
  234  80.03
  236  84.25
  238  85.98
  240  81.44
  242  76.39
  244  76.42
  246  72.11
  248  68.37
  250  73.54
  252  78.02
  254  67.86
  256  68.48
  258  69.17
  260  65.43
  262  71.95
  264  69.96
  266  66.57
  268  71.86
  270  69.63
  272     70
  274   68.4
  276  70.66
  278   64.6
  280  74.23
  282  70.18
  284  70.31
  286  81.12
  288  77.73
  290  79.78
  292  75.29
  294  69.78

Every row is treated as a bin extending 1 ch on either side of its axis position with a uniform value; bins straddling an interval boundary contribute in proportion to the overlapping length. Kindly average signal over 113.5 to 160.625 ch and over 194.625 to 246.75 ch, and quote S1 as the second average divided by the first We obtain 1.4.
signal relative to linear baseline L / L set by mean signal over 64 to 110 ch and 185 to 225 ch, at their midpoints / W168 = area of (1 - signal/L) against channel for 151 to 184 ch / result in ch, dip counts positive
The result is 3.1 ch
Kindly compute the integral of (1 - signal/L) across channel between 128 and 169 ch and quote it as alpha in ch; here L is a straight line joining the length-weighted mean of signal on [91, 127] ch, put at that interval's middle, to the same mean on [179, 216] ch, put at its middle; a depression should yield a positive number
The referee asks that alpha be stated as 5.87 ch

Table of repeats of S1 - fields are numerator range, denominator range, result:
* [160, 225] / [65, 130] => 1.30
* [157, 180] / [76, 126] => 1.15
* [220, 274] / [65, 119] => 1.20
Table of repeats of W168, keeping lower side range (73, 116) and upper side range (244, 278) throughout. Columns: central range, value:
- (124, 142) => 2.09 ch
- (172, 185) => -2.29 ch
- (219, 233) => -2.98 ch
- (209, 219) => -2.54 ch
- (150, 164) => 0.22 ch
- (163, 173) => -0.65 ch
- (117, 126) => 0.88 ch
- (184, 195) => -2.56 ch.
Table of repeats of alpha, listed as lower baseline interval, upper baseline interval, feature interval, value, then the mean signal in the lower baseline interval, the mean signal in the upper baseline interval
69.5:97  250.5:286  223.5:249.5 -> -3.71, 63.5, 70.2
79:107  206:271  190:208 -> -2.39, 63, 78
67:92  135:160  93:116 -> 0.19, 64.1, 59.1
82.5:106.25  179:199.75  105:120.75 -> 1.63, 62.9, 83.4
